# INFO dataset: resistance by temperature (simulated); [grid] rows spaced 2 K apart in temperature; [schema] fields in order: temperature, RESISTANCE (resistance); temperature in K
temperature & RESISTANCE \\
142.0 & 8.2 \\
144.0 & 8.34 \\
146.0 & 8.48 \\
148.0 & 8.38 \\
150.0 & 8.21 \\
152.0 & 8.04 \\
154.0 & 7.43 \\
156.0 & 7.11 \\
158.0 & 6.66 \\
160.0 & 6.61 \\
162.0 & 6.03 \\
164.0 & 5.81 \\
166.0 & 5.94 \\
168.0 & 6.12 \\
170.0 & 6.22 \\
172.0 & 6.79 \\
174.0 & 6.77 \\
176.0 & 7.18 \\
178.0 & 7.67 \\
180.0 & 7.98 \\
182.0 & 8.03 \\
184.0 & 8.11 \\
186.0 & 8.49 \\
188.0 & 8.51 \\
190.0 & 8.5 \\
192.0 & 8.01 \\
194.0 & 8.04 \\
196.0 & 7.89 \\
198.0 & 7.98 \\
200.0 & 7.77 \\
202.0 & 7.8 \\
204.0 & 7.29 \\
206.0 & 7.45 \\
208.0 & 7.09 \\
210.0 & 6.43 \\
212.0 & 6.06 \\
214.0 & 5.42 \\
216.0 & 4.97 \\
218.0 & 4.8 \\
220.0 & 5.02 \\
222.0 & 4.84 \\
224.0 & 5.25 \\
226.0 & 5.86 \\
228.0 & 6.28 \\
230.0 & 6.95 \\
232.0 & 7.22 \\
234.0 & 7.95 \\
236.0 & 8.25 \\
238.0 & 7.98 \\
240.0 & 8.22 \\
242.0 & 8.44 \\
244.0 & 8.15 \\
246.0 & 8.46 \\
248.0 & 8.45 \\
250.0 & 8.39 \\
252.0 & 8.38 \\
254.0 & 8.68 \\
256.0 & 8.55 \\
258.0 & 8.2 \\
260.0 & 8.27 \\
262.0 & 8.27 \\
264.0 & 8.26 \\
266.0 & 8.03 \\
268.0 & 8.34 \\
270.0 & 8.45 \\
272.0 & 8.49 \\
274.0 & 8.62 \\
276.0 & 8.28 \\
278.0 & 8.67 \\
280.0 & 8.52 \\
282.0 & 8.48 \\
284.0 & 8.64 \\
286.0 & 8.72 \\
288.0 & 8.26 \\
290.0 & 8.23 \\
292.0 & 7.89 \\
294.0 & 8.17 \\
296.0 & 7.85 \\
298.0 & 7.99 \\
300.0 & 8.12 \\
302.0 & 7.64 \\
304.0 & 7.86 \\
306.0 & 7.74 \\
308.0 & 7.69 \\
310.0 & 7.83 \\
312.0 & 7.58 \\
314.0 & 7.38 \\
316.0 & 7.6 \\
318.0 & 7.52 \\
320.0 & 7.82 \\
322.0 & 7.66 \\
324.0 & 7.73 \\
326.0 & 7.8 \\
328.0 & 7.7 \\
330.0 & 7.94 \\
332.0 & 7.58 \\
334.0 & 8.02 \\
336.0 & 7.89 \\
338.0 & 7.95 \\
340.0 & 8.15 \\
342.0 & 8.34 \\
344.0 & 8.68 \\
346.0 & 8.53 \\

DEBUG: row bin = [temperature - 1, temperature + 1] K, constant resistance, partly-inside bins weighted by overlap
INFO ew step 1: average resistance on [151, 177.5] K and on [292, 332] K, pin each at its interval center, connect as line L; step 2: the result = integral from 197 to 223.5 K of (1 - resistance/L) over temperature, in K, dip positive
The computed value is 2.5 K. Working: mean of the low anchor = 6.69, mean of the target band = 6.36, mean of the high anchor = 7.77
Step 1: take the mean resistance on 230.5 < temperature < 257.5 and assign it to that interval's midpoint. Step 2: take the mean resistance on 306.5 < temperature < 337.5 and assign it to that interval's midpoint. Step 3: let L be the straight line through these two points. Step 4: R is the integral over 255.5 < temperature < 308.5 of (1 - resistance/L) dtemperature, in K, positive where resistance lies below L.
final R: -1.7 K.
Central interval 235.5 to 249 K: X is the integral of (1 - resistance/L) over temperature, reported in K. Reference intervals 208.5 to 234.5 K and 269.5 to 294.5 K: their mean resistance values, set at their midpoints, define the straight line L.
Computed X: -3.0 K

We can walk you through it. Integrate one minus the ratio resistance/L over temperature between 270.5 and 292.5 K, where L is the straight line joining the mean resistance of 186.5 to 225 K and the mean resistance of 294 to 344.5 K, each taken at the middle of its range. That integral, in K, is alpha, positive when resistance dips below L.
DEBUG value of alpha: -2.8 K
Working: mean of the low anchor 6.82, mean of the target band 8.45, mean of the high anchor 7.84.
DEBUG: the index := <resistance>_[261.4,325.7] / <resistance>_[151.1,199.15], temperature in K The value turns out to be 1.10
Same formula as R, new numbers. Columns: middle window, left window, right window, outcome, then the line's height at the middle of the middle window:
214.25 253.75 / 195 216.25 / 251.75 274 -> 3.4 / 7.67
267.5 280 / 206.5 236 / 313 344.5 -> -2.7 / 6.96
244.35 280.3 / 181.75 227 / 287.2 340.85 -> -4.8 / 7.4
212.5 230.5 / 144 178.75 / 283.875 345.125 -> 4.7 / 7.4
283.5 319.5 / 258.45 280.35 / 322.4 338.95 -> 0.8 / 8.08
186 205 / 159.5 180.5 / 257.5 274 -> -2.5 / 7.07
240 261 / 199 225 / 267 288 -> -2.4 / 7.54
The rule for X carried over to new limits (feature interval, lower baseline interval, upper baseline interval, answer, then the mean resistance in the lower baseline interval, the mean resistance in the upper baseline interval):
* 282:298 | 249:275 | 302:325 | -0.51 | 8.38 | 7.67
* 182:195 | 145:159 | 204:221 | -3.05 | 7.76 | 5.99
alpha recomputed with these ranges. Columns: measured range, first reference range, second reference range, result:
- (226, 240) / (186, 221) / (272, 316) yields 0.02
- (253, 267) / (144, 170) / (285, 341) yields -1.33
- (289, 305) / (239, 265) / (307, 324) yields -0.24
